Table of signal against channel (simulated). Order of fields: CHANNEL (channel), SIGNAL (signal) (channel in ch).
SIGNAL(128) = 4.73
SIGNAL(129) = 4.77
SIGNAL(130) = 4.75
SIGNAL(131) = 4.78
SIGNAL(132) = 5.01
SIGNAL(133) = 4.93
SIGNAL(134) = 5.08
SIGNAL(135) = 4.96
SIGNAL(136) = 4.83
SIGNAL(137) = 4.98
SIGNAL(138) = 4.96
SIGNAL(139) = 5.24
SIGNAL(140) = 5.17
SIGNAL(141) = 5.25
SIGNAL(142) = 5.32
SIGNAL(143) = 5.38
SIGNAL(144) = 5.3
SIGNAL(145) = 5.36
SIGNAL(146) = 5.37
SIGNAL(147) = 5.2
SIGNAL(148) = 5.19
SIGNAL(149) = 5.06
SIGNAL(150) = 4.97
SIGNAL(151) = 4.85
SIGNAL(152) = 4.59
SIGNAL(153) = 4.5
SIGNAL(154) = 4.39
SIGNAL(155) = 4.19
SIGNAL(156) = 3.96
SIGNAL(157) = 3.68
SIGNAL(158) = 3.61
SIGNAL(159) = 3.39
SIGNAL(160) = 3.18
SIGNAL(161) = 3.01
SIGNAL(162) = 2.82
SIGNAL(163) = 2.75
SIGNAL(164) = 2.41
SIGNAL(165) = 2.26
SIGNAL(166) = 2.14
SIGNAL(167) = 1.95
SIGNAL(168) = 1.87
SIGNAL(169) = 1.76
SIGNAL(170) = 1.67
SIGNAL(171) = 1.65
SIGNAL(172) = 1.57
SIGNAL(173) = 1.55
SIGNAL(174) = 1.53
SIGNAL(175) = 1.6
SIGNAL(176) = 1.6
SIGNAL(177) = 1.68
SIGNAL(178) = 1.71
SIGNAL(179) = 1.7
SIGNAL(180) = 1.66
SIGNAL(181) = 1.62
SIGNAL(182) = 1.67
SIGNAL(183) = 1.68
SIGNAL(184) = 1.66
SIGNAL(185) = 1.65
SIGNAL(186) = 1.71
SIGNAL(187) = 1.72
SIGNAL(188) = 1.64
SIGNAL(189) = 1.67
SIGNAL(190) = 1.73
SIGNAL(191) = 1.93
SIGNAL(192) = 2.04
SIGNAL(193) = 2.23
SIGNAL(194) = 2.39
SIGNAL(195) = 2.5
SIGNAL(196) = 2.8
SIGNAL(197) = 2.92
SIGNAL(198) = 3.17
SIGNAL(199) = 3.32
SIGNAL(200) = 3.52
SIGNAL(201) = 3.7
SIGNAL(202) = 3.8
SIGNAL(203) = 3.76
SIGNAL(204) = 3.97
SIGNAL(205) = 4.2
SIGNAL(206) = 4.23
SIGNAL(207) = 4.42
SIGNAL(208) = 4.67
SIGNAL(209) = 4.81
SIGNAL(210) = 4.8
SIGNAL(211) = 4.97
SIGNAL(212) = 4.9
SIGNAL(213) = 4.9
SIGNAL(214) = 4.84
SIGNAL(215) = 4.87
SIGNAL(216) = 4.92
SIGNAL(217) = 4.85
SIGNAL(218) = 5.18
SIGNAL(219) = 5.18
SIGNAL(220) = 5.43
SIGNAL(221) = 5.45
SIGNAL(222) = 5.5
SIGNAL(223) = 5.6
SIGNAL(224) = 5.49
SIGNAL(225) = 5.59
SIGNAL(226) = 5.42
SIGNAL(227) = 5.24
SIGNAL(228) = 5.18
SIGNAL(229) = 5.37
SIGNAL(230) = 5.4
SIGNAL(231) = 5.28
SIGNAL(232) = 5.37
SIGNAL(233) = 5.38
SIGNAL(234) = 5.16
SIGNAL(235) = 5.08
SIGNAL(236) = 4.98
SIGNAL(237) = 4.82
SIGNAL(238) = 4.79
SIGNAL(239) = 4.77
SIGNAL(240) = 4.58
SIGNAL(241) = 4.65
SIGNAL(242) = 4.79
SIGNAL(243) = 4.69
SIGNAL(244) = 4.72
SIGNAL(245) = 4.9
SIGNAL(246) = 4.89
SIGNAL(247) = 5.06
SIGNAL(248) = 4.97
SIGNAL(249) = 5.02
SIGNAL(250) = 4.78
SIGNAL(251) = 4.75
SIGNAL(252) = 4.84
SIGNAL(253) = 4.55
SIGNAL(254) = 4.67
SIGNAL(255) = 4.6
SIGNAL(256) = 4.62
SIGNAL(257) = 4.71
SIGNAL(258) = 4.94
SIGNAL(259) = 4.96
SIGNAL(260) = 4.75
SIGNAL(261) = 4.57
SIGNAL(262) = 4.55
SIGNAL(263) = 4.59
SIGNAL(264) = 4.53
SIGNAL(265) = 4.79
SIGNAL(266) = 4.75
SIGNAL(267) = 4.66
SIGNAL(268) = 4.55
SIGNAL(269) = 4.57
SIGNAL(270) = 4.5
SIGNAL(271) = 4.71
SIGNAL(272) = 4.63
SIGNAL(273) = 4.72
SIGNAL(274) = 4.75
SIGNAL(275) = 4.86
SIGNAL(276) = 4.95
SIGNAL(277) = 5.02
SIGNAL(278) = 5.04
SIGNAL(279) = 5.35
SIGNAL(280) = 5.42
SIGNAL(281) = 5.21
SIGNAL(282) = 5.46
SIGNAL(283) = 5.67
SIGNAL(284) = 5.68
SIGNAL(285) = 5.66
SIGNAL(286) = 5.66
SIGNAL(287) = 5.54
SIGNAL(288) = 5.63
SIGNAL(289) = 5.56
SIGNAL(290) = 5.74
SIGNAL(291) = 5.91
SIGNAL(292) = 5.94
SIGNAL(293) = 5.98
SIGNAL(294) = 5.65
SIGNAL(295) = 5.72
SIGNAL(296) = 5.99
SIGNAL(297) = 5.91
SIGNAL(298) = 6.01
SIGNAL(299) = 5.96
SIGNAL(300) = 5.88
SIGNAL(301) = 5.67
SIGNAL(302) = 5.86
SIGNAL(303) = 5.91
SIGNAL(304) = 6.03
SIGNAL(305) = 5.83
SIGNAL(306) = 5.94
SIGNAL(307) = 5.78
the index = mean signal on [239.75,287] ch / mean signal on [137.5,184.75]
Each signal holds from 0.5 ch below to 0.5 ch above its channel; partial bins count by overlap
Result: 1.5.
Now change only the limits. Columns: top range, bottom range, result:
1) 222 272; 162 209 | 2.04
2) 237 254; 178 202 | 2.16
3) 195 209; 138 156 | 0.75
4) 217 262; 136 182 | 1.47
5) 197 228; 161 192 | 2.54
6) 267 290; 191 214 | 1.39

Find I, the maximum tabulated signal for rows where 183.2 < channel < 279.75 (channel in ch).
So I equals 5.6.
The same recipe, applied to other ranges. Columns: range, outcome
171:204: 3.97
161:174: 3.01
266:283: 5.67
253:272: 4.96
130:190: 5.38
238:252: 5.06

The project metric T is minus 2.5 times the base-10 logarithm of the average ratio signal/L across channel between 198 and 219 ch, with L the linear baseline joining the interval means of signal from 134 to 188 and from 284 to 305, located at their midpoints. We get -0.06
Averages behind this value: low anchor 3.27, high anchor 5.81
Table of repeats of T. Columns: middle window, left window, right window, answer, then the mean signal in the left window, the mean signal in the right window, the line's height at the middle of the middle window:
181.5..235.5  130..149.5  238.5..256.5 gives 0.22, 5.12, 4.77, 4.89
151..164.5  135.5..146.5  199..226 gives 0.37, 5.2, 4.74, 5.09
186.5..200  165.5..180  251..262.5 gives 0.05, 1.71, 4.71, 2.44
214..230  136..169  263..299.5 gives -0.11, 4.11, 5.29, 4.74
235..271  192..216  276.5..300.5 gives 0.03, 3.88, 5.65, 4.91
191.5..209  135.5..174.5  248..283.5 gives 0.22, 3.77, 4.83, 4.2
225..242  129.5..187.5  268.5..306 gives -0.11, 3.41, 5.48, 4.62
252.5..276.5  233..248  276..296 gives 0.12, 4.87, 5.57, 5.24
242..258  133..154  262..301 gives 0.10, 5.06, 5.29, 5.24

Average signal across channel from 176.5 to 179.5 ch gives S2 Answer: 1.7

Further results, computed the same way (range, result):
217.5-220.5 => 5.26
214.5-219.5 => 5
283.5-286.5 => 5.67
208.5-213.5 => 4.88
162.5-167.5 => 2.3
